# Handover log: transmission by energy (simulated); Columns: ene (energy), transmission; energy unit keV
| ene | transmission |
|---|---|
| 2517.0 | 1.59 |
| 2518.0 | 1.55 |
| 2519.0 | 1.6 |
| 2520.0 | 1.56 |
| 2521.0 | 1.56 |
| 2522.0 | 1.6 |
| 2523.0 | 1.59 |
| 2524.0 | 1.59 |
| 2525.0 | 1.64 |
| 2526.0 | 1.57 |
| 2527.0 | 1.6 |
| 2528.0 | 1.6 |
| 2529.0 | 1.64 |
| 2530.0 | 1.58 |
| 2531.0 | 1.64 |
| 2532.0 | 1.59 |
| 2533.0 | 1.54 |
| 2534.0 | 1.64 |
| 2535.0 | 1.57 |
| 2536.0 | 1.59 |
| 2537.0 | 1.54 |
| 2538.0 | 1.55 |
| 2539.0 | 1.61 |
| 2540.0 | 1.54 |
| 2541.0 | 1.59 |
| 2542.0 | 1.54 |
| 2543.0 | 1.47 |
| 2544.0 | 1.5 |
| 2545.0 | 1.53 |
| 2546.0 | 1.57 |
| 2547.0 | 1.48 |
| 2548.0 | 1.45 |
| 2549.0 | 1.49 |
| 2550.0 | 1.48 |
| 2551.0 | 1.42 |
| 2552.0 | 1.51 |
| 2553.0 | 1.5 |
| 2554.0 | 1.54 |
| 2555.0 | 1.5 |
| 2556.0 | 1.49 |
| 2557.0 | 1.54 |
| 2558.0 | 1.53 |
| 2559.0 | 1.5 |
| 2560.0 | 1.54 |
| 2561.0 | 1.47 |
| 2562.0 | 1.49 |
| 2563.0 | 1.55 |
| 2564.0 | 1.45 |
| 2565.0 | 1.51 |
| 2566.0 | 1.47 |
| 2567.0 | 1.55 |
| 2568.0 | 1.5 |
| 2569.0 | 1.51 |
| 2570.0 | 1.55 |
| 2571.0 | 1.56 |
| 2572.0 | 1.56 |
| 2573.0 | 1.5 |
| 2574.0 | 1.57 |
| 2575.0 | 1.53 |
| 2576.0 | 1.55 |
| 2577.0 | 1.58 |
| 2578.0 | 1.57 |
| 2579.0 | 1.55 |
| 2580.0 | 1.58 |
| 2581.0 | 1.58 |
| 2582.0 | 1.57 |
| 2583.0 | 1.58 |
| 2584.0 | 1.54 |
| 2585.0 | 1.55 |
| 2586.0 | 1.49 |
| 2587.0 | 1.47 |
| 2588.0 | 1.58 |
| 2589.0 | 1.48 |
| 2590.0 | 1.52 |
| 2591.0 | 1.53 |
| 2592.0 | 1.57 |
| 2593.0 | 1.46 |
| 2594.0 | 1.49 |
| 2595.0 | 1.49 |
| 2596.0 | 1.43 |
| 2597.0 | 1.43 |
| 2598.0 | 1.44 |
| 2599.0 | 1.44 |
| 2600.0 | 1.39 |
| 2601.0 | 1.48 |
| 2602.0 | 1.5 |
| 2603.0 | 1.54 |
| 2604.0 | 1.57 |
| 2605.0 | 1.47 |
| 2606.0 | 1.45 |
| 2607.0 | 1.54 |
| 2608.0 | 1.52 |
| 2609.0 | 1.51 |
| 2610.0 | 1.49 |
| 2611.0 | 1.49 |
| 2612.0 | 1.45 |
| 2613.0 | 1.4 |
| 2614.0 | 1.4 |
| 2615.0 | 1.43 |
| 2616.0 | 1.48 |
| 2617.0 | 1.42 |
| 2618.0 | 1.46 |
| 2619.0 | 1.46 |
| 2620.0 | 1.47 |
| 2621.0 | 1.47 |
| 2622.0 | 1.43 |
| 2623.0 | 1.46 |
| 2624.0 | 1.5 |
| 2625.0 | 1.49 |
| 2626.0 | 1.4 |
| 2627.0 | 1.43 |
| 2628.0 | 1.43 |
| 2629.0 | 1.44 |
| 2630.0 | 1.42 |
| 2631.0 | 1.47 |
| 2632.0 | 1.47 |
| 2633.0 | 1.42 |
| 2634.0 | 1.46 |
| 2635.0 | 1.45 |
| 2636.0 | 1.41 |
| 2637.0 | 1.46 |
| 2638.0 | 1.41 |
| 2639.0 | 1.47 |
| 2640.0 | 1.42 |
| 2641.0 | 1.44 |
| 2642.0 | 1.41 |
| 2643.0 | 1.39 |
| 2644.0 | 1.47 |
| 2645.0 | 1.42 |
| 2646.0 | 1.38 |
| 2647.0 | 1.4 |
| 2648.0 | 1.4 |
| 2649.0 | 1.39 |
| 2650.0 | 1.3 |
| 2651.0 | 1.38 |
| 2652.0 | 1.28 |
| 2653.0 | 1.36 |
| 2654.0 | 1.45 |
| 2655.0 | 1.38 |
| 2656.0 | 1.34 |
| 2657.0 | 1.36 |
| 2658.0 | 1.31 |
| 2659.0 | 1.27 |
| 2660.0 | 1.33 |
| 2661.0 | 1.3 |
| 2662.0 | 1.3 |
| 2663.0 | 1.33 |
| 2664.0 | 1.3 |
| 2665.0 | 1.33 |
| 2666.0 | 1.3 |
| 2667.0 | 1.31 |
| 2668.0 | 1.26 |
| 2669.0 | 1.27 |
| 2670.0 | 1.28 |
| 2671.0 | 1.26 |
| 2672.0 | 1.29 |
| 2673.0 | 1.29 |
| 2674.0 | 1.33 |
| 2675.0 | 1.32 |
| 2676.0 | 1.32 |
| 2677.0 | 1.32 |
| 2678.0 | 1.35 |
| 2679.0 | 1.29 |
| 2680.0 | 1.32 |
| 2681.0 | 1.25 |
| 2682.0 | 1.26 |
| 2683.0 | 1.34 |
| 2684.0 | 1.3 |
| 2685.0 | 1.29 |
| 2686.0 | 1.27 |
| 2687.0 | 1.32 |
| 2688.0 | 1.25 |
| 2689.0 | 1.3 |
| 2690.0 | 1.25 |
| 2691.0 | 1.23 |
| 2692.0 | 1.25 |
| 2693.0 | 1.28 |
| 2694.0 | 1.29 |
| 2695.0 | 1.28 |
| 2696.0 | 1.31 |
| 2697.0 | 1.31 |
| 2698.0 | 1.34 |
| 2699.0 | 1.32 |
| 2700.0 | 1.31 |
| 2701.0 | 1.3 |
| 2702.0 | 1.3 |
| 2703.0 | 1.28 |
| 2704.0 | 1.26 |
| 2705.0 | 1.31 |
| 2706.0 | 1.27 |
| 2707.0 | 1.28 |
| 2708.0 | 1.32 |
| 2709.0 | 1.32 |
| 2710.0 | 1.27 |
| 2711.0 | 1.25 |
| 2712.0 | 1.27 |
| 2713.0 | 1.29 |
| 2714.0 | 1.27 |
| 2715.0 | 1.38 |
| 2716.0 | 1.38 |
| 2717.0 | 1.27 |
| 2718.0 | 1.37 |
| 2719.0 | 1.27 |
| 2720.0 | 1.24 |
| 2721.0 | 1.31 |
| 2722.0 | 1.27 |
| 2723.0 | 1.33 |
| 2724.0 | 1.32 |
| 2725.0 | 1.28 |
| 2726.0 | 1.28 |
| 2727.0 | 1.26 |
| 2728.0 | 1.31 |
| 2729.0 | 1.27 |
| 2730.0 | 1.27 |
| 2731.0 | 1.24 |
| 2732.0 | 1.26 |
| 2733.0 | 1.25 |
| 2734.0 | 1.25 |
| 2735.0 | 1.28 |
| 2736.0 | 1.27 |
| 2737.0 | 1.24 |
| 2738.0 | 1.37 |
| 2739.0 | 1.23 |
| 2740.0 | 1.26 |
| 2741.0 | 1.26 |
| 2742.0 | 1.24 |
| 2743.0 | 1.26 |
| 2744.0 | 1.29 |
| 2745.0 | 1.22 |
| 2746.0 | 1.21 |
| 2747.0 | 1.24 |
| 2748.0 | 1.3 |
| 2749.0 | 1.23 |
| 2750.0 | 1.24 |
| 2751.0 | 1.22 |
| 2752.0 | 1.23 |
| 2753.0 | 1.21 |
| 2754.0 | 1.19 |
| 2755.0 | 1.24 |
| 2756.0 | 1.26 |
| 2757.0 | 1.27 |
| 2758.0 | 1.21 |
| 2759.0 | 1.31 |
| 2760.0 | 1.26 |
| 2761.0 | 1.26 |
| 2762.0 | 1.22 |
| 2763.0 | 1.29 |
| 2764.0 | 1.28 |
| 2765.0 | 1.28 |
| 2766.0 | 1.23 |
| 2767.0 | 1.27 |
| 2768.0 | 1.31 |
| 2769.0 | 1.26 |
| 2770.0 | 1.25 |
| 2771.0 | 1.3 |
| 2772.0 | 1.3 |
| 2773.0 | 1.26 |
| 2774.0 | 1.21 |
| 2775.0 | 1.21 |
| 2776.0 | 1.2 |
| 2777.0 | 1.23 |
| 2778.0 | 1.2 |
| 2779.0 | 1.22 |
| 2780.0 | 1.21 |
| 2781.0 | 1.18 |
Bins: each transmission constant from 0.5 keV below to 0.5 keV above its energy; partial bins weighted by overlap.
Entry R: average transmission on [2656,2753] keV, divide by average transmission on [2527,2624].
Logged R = 0.8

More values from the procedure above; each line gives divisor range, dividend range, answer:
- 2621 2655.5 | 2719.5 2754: 0.89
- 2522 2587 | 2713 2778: 0.82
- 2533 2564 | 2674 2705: 0.85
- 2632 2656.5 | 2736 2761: 0.89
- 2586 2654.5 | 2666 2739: 0.89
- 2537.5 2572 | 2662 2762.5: 0.85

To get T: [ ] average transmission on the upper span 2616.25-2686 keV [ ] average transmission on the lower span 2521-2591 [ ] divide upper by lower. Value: 0.89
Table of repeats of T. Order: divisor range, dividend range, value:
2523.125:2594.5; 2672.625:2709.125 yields 0.84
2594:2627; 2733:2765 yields 0.86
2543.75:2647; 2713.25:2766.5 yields 0.85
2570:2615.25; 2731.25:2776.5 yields 0.83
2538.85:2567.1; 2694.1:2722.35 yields 0.86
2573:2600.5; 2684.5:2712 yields 0.85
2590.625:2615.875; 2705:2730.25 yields 0.88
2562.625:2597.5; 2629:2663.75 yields 0.91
